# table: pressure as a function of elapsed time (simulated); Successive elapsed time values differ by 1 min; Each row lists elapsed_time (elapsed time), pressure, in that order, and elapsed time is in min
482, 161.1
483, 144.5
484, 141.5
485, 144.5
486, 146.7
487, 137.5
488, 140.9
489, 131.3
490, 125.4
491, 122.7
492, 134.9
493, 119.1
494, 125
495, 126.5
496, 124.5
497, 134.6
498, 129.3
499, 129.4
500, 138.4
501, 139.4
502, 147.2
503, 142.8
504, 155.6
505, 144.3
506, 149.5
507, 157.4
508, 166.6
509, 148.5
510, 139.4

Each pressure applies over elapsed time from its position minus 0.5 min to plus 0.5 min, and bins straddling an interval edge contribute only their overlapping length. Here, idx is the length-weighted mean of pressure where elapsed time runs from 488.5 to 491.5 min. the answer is 126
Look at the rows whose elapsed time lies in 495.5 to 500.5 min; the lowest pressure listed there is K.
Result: 124.5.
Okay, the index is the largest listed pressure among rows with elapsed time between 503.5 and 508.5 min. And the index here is 166.6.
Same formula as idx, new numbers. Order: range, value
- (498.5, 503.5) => 139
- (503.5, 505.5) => 150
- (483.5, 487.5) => 143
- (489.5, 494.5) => 125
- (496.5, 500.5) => 133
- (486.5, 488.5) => 139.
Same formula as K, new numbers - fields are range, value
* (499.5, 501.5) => 138.4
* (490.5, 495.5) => 119.1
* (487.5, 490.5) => 125.4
